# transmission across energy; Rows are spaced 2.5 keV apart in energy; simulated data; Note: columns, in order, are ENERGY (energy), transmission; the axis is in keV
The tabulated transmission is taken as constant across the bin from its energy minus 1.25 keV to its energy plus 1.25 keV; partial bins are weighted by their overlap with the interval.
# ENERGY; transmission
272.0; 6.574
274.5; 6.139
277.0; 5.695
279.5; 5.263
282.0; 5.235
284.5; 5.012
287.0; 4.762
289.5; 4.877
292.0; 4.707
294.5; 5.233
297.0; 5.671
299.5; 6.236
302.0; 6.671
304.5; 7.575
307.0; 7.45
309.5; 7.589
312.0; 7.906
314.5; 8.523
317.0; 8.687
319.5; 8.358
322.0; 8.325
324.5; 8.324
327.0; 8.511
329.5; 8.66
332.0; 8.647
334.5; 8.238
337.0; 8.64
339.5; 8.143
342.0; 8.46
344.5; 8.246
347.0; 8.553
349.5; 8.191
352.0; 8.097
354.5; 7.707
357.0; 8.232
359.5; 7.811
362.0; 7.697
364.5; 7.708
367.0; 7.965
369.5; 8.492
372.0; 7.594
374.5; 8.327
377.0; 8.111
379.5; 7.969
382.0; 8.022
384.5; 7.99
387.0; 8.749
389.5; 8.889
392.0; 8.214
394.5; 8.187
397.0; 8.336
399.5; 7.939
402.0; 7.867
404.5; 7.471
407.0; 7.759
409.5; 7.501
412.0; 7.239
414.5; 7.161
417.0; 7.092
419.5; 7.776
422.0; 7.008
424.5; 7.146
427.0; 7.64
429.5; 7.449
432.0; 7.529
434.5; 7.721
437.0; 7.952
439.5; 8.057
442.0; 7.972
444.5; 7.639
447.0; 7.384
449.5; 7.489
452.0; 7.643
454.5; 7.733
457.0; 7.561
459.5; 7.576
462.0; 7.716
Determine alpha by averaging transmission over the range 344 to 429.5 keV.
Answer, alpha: 7.89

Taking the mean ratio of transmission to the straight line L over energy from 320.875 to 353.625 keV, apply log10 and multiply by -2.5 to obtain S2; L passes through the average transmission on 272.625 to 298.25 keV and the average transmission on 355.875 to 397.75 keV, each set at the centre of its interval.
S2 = -0.21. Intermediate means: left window 5.29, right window 8.13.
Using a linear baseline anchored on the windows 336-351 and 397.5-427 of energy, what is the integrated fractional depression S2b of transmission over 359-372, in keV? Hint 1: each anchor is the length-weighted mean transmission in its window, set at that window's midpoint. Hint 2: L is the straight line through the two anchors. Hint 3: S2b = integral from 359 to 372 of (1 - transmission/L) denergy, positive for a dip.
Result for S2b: 0.3 keV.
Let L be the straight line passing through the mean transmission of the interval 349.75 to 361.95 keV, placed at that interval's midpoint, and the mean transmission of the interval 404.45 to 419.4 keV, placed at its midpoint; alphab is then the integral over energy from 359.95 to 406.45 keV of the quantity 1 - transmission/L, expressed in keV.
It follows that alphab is -2.4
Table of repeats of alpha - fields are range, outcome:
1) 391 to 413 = 7.84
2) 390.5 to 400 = 8.21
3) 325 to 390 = 8.21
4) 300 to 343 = 8.12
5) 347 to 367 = 7.96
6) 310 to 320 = 8.31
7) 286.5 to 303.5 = 5.51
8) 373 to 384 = 8.09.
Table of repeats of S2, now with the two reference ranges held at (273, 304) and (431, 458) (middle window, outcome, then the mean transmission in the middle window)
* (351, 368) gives -0.21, 7.88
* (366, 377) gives -0.21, 8.1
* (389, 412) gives -0.13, 7.95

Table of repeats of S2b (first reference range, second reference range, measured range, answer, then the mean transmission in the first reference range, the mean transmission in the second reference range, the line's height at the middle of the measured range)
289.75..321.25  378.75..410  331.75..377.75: -3.3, 7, 8.08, 7.6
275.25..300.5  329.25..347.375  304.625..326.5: -3.5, 5.28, 8.43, 7.01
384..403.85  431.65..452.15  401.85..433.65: 2.3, 8.26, 7.72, 7.99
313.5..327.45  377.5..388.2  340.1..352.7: 0.0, 8.45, 8.17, 8.34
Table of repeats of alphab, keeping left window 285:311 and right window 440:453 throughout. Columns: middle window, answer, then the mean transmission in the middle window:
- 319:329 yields -3.2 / 8.4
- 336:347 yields -3.1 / 8.39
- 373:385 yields -2.0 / 8.08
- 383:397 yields -2.7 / 8.39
